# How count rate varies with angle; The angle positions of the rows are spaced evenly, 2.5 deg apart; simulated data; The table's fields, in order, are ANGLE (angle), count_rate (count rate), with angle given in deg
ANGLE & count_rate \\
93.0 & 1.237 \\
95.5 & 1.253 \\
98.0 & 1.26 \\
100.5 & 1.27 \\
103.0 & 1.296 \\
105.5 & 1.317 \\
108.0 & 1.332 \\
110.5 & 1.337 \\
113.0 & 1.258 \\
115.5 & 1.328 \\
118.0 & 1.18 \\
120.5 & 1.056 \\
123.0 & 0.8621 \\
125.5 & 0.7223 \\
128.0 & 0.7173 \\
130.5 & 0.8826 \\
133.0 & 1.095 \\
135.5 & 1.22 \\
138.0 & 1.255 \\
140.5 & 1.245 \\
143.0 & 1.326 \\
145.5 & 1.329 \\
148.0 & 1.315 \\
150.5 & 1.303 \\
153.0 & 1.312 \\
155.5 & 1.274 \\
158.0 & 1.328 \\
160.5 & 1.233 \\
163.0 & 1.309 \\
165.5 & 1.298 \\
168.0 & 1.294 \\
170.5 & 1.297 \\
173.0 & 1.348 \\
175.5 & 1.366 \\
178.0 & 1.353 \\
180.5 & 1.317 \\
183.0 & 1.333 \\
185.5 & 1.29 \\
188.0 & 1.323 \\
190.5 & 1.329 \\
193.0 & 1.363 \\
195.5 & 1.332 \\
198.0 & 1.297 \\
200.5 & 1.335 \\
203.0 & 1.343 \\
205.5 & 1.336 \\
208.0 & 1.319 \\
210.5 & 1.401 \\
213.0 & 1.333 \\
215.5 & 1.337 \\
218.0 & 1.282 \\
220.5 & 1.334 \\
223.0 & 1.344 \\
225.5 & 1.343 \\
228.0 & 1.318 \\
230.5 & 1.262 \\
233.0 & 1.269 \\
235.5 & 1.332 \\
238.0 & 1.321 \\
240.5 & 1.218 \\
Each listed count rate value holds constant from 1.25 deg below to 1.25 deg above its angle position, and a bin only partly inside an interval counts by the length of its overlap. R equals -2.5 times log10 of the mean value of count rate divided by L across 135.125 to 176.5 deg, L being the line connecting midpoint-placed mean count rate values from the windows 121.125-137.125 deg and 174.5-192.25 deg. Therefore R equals -0.16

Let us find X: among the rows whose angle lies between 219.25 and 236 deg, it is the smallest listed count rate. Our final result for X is 1.262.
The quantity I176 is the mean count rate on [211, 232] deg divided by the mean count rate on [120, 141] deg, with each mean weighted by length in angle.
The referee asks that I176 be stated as 1.3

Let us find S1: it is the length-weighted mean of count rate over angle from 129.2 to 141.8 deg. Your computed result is 1.14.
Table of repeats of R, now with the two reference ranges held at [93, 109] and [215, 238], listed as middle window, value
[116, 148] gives 0.184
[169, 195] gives -0.024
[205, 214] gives -0.032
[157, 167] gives 0.006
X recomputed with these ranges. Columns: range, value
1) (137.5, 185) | 1.233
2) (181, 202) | 1.29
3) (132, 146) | 1.095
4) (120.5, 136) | 0.7173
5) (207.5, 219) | 1.282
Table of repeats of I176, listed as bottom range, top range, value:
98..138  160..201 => 1.16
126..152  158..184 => 1.14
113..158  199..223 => 1.16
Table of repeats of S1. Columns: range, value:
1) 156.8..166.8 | 1.29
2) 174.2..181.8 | 1.35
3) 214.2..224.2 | 1.32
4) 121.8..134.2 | 0.855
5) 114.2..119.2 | 1.25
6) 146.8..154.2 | 1.31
